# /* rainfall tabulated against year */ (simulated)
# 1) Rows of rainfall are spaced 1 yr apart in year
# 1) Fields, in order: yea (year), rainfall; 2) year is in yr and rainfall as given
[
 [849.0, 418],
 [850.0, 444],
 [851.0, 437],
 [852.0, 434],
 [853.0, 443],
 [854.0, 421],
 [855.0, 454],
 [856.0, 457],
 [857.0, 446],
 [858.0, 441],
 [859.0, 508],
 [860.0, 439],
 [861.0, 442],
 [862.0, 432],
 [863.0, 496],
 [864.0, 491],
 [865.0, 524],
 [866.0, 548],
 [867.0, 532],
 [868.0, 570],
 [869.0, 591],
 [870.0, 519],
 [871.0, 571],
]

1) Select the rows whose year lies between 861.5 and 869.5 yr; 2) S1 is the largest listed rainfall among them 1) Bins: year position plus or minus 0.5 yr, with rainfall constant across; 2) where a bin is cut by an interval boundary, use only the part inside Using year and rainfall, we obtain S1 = 591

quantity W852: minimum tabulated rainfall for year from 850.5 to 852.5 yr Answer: 434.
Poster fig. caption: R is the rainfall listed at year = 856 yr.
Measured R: 457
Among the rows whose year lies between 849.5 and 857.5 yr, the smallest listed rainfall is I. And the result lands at 421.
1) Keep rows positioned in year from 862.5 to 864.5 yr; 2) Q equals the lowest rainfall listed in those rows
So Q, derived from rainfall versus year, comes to 491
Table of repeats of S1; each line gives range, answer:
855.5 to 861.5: 508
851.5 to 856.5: 457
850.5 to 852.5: 437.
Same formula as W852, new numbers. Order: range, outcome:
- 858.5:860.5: 439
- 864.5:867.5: 524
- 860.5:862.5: 432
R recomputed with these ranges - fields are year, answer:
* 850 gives 444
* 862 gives 432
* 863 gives 496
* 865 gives 524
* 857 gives 446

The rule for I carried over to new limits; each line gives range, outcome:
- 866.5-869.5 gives 532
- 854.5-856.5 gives 454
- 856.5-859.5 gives 441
